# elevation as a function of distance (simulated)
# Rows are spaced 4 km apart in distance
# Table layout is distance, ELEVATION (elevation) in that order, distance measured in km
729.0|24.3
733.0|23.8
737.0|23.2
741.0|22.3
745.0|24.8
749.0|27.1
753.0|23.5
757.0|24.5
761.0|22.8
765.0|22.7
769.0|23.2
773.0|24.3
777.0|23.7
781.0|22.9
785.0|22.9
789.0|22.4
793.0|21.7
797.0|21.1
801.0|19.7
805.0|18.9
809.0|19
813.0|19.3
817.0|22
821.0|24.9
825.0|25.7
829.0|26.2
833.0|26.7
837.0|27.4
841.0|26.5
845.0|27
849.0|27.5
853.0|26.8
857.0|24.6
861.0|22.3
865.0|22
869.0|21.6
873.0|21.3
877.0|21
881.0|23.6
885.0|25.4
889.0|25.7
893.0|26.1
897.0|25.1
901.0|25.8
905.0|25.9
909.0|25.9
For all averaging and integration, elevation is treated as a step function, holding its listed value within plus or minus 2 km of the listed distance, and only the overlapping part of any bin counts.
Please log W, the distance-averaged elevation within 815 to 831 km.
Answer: 24.7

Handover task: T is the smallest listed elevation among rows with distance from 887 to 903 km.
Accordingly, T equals 25.1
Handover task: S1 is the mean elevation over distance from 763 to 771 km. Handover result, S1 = 22.9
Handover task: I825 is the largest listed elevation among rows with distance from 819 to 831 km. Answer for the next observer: 26.2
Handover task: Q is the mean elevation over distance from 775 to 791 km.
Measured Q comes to 23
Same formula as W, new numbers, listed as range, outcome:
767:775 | 23.8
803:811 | 18.9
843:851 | 27.2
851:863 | 24.6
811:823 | 22.1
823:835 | 26.2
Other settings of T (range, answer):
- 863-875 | 21.3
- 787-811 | 18.9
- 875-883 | 21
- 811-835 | 19.3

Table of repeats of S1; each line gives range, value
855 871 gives 22.6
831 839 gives 27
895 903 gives 25.5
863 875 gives 21.6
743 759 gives 25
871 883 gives 22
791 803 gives 20.8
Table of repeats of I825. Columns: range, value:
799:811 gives 19.7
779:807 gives 22.9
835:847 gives 27.4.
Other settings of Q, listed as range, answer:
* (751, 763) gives 23.6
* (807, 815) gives 19.1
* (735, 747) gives 23.4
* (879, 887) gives 24.5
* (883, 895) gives 25.7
